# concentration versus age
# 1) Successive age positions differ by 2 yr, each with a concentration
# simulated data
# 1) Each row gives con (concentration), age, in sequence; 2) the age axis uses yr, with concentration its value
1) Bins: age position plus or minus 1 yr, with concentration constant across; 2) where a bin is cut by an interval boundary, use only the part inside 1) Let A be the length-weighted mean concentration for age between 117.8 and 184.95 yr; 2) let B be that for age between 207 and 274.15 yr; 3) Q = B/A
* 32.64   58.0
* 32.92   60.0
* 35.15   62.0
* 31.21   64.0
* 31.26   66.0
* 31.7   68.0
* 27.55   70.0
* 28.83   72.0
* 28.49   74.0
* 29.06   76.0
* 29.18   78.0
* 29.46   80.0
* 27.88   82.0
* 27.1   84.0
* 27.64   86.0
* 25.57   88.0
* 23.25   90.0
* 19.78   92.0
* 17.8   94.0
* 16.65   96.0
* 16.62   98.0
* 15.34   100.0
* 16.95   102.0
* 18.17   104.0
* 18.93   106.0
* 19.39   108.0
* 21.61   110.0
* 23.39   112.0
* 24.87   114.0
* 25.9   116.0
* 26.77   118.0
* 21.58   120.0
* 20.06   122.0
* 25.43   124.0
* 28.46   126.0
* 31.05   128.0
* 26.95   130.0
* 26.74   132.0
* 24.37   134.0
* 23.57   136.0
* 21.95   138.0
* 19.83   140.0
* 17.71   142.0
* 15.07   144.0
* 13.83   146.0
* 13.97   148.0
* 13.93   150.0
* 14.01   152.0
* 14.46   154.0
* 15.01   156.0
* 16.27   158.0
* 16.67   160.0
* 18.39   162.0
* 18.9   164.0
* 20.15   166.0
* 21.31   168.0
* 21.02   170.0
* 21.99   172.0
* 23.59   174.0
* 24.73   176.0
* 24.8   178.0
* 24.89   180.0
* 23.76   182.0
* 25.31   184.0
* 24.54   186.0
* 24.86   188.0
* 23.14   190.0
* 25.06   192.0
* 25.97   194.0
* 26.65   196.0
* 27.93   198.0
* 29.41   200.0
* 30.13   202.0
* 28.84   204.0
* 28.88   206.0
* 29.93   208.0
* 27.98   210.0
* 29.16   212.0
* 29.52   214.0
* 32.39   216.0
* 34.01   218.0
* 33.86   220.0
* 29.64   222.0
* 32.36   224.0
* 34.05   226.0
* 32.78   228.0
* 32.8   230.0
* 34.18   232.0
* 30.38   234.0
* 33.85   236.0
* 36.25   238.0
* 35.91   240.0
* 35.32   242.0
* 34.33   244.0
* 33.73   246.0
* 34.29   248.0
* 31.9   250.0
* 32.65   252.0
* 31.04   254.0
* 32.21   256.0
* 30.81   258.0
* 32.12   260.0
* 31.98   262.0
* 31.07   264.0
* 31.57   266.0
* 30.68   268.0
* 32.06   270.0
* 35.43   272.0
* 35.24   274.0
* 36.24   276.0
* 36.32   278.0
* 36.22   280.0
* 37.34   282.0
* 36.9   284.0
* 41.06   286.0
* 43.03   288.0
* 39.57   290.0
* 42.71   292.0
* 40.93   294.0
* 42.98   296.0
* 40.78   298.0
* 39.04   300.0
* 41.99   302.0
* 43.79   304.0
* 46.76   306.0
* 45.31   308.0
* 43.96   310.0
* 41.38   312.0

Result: 1.55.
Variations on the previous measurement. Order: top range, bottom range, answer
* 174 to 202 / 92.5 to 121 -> 1.26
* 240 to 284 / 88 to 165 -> 1.67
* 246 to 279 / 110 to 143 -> 1.36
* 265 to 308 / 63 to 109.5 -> 1.60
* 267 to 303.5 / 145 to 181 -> 2.04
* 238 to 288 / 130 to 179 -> 1.76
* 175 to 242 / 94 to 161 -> 1.46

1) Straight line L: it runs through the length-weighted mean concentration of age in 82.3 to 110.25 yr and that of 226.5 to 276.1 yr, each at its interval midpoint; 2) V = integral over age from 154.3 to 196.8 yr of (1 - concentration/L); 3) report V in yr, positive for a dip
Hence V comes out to 7.8 yr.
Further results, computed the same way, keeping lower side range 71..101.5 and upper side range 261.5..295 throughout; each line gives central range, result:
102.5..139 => 3.6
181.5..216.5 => 4.4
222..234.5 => 0.2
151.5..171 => 7.6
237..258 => 0.5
